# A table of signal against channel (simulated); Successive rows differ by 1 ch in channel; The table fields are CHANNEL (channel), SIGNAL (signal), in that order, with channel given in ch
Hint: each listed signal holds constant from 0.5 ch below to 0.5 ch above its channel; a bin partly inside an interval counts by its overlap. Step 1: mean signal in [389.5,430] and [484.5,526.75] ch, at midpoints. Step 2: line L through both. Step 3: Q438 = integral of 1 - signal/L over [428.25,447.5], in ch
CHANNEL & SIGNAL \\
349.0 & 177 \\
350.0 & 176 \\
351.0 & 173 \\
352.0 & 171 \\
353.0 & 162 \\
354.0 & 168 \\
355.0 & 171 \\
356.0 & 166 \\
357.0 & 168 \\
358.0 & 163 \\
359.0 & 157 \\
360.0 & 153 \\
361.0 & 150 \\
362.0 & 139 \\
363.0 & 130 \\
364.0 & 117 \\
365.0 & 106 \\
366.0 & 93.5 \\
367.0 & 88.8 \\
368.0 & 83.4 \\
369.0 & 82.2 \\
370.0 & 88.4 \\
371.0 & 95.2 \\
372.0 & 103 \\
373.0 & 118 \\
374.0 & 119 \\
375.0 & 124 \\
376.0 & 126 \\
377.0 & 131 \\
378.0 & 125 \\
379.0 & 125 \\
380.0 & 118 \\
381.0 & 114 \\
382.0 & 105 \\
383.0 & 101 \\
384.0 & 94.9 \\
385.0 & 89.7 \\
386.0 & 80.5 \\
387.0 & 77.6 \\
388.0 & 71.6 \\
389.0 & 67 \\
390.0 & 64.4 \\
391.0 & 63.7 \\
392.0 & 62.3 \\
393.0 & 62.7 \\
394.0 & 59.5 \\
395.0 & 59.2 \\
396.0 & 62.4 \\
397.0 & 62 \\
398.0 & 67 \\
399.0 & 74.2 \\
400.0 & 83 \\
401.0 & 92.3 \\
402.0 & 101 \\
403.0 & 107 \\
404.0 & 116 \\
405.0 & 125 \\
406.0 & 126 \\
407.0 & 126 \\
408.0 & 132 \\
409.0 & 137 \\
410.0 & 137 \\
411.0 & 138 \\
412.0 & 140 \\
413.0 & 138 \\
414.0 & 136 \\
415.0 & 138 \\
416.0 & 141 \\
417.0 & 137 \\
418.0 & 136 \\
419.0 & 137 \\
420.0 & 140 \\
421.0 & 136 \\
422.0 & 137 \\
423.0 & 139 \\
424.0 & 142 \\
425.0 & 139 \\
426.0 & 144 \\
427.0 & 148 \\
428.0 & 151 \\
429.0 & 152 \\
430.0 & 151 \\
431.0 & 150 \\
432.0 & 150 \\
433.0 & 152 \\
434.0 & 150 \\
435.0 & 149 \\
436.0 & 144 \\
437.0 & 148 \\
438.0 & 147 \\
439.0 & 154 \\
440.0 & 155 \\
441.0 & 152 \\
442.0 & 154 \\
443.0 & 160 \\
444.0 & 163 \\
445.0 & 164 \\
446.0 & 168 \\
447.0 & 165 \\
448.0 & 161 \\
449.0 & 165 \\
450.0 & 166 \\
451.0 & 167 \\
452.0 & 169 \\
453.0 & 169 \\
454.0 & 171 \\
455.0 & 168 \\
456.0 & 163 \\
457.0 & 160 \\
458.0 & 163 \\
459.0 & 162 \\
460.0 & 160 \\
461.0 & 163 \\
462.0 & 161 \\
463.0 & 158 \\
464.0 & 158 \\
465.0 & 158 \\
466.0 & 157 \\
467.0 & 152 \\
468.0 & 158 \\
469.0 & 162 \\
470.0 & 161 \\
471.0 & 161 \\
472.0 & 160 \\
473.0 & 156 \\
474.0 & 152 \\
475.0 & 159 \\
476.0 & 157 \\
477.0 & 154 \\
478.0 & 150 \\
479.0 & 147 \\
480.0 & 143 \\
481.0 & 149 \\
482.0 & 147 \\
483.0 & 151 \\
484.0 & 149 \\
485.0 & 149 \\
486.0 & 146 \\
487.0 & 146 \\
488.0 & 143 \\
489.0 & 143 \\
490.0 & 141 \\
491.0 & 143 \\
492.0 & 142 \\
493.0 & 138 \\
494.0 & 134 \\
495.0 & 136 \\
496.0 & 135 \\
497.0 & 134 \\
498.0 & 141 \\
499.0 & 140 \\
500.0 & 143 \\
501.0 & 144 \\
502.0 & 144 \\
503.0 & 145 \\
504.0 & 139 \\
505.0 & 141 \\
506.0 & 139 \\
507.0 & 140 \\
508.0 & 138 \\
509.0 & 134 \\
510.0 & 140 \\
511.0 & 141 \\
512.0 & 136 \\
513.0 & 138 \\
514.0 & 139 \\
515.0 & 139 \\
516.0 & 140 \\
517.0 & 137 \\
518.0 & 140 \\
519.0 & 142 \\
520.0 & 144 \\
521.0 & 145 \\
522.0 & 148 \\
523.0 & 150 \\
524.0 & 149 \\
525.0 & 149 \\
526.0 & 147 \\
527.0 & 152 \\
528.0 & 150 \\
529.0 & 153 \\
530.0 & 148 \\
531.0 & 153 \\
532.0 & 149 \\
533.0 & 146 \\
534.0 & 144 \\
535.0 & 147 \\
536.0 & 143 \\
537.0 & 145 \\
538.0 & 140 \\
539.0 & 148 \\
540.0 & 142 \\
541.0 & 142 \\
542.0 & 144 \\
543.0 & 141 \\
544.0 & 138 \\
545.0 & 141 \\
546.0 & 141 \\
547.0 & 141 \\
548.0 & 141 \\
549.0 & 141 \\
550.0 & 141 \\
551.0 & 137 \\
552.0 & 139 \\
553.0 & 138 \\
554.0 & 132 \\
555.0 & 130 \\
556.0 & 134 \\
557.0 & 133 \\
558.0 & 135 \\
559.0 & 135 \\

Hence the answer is -4.9 ch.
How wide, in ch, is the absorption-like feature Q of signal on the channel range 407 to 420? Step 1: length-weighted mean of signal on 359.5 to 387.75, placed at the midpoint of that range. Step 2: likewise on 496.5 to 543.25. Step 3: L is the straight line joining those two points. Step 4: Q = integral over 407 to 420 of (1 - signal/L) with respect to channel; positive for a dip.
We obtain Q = -1.99 ch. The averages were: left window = 110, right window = 143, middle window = 137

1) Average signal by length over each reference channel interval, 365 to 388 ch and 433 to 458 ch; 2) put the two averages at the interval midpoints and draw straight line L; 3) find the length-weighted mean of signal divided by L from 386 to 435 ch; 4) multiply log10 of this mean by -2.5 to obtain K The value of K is 0.152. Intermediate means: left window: 103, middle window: 116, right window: 160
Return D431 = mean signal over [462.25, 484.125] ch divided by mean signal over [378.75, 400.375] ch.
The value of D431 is 1.9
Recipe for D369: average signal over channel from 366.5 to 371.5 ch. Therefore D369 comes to 87.6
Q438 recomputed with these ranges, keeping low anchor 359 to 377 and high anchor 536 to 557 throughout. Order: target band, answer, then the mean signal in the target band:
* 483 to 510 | -1.75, 141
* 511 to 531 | -1.25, 145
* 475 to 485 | -1.52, 150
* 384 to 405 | 7.20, 77.8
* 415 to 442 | -4.91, 145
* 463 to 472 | -2.09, 158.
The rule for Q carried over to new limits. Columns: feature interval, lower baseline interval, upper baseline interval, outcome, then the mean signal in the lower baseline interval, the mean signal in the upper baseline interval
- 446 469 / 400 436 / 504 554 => -4.1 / 136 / 143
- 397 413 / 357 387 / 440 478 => 2.4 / 115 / 161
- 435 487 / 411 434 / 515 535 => -4.8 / 143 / 146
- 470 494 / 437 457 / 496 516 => 0.0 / 162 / 140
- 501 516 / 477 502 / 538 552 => 0.3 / 143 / 141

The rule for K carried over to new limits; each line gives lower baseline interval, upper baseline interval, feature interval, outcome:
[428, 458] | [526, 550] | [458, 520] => 0.04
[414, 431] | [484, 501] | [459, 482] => -0.11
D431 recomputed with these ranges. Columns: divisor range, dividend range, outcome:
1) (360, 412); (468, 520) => 1.43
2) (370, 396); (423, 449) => 1.63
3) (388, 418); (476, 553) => 1.40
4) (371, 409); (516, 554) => 1.50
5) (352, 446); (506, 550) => 1.16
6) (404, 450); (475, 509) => 0.99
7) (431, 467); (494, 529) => 0.89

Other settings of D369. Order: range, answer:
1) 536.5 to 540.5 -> 144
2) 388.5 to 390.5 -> 65.7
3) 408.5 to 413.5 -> 138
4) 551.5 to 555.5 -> 135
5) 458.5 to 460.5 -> 161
